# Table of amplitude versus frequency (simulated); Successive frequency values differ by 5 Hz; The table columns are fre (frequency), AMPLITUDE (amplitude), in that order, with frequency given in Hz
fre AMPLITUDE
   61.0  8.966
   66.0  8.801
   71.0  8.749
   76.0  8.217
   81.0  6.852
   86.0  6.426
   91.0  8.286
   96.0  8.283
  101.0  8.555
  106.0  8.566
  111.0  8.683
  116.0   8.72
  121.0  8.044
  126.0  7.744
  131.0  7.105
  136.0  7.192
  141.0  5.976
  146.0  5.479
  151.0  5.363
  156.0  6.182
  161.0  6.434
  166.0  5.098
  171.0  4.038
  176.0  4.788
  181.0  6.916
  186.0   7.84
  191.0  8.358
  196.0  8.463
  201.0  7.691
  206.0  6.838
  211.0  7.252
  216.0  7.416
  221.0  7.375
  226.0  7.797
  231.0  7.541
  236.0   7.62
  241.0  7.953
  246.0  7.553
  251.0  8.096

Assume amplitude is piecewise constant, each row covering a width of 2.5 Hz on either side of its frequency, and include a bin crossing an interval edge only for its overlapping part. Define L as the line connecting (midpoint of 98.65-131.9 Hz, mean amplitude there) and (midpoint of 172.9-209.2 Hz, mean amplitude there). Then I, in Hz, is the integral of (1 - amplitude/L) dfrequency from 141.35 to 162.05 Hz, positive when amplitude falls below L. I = 5.1 Hz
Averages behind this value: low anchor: 8.25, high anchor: 7.22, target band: 5.84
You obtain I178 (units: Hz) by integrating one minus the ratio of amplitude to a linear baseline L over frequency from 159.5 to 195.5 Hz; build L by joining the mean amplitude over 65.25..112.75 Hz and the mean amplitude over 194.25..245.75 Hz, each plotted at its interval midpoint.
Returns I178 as 6.58 Hz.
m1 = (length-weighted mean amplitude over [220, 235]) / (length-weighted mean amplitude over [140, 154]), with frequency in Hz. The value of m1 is 1.36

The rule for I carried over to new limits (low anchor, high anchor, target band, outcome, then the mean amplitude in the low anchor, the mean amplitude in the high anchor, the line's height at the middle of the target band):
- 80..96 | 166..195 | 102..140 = -4.9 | 7.39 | 6.38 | 7.03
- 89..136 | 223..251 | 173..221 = 3.7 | 8.17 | 7.72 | 7.87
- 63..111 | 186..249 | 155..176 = 6.8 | 8.12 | 7.67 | 7.85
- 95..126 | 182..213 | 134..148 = 3.4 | 8.43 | 7.71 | 8.17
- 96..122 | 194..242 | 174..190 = 2.3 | 8.52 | 7.57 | 7.89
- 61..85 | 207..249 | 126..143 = 2.1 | 8.13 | 7.54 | 7.9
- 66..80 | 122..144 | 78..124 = -1.9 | 8.37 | 7.04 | 7.75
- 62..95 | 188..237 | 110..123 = -1.0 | 7.96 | 7.64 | 7.87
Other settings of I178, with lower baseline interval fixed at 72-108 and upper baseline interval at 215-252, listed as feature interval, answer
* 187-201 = -0.9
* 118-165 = 7.4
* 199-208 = 0.5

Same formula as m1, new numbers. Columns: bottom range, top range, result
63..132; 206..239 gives 0.92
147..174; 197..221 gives 1.36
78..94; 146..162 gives 0.81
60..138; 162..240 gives 0.87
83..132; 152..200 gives 0.80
